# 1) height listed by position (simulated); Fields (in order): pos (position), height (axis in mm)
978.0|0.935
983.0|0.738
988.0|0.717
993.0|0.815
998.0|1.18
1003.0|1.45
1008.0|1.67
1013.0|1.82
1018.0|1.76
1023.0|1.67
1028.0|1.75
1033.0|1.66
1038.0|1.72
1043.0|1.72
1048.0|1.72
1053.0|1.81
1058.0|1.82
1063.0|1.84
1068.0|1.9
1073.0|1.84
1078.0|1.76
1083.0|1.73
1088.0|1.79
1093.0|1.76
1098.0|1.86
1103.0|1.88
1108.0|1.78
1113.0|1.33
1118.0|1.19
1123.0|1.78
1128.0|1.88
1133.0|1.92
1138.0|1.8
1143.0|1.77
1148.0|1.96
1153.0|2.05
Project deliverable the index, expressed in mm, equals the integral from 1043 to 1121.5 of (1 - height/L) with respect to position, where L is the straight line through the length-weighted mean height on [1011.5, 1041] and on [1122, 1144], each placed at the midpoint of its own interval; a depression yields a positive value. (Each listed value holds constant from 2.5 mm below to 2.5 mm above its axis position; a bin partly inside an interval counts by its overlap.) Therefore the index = 2.16 mm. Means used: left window 1.73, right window 1.84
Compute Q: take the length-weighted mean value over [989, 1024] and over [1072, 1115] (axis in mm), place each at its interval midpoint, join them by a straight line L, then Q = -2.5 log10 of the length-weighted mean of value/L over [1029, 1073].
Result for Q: -0.11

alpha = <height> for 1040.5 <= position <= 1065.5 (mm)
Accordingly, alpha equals 1.78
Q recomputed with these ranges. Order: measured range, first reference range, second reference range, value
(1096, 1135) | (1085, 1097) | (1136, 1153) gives 0.08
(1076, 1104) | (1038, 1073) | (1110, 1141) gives -0.04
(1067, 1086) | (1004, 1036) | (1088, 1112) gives -0.02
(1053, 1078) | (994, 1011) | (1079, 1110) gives -0.10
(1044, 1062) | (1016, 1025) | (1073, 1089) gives -0.02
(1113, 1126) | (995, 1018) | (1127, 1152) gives 0.24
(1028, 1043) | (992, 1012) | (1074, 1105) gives -0.12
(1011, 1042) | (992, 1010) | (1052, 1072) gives -0.13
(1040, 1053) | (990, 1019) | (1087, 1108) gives -0.09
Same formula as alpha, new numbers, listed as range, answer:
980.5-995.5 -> 0.757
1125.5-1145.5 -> 1.84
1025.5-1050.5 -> 1.71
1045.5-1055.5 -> 1.76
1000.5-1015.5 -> 1.65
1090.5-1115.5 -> 1.72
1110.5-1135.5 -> 1.62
